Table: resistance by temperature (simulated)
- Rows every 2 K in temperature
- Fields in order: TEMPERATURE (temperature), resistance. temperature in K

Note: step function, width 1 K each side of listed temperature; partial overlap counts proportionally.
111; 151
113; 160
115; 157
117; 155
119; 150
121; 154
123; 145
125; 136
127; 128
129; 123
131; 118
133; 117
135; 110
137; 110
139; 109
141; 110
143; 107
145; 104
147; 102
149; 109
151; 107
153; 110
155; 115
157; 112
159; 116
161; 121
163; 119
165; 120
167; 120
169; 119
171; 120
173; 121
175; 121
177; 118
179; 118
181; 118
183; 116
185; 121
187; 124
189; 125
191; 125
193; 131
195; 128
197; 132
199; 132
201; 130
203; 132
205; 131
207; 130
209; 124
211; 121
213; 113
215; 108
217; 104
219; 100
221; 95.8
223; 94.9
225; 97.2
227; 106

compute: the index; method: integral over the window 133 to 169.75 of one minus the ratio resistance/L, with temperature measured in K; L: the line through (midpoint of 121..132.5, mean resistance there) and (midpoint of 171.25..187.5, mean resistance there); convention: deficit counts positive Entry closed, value 3.9 K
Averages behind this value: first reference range 132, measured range 112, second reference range 120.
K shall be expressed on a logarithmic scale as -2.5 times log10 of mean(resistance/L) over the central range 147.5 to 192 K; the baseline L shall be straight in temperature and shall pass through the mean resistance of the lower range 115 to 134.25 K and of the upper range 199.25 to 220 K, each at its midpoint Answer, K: 0.088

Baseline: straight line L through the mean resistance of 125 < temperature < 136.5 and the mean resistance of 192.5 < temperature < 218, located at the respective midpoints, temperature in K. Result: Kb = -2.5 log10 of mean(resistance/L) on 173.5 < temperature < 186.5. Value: 0.03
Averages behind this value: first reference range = 120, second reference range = 124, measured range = 119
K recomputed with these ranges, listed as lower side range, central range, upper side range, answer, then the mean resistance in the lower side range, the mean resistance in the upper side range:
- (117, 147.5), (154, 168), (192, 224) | 0.036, 123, 119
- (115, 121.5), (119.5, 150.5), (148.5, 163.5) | 0.146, 154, 114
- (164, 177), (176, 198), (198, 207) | 0.022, 120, 131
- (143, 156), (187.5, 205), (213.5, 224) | -0.244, 108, 101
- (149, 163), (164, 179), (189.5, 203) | 0.000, 114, 130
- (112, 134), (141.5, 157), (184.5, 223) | 0.233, 140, 121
